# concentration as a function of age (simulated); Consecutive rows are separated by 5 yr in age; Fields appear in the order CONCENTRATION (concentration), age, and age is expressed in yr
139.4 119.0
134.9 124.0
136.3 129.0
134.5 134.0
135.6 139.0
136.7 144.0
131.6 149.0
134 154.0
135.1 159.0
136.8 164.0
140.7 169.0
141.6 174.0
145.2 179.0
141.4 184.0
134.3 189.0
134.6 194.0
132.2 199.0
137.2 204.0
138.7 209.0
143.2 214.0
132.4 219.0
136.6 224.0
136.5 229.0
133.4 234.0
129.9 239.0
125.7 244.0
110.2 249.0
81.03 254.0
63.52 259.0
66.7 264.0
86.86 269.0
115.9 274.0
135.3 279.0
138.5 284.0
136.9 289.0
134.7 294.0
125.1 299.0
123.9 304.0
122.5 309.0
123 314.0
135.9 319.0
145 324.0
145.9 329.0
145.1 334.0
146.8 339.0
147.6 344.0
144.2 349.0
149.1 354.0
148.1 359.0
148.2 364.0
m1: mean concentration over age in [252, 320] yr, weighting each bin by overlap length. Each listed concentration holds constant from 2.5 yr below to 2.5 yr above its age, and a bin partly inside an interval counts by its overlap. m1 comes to 113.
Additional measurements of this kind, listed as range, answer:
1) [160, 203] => 138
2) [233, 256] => 116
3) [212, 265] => 116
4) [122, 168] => 135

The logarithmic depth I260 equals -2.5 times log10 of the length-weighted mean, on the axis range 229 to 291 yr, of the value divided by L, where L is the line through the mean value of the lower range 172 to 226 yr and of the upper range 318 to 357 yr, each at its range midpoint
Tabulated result 0.26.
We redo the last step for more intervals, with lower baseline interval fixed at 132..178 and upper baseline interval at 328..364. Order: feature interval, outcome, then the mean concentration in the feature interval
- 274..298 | 0.08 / 134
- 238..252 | 0.18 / 120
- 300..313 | 0.17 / 123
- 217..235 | 0.04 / 135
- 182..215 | 0.01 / 137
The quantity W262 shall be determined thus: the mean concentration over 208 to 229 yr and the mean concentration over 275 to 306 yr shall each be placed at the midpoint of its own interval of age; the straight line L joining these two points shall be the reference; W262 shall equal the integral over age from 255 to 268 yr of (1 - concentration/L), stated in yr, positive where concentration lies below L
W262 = 6.3 yr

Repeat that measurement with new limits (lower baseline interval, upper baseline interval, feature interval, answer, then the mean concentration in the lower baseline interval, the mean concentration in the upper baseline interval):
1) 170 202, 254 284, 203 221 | -1.9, 138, 96.3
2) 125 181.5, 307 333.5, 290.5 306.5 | 0.9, 137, 135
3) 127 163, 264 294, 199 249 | -3.1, 135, 119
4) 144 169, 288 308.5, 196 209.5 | -0.2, 135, 129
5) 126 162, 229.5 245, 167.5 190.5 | -1.3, 135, 131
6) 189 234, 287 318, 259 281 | 5.8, 136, 128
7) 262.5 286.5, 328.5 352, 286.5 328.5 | -1.2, 110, 146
